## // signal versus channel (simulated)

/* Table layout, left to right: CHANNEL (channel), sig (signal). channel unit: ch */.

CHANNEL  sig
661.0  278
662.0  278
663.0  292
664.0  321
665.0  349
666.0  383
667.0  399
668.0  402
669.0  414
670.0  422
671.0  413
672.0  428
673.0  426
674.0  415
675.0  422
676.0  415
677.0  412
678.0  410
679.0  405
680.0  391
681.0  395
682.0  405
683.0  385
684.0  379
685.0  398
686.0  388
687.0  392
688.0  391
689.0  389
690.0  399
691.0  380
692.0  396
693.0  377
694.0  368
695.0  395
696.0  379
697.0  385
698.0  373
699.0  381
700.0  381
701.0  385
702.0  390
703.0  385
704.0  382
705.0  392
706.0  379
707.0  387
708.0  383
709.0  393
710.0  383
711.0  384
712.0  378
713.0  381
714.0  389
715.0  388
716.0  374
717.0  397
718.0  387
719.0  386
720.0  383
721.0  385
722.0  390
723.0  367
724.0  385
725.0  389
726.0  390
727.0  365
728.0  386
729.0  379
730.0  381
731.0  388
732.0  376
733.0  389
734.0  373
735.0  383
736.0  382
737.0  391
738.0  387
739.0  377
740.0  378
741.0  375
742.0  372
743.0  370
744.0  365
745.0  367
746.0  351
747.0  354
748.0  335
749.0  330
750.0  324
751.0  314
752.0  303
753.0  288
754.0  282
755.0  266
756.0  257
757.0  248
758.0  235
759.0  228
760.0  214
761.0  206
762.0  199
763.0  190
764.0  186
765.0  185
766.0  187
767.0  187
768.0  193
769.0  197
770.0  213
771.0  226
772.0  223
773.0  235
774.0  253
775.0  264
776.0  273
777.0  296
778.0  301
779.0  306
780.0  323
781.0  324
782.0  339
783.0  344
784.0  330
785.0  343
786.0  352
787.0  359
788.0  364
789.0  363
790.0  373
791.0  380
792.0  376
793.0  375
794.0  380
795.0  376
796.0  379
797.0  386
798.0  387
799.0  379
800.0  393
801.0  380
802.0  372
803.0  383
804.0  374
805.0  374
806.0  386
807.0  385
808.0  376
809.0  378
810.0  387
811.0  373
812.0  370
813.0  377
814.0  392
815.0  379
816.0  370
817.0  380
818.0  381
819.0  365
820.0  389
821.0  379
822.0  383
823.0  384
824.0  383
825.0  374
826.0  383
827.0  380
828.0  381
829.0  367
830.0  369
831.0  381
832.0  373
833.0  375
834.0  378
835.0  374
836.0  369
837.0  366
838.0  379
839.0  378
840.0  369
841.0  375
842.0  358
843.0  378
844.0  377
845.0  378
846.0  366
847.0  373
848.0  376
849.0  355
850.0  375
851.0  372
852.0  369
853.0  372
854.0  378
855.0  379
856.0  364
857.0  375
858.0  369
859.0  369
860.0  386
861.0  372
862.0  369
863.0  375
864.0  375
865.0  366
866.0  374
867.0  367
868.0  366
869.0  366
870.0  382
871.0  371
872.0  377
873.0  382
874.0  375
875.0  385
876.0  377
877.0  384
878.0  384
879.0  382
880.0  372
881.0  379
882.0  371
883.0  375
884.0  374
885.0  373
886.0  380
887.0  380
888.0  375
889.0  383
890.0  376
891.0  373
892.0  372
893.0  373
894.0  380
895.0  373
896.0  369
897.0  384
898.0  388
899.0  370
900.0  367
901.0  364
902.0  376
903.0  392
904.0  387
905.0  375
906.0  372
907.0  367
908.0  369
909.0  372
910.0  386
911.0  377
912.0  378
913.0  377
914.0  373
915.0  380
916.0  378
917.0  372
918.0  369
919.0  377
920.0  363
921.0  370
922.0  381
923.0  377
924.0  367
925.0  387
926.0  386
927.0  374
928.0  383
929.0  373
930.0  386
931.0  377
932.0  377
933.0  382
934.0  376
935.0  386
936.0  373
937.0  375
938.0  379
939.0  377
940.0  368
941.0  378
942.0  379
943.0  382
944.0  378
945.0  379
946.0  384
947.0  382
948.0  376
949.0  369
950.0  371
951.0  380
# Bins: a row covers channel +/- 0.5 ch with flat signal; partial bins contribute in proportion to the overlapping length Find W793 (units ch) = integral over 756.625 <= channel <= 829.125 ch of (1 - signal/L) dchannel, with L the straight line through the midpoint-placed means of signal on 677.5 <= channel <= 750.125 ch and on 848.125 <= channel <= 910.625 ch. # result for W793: 9.9 ch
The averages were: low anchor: 382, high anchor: 375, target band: 327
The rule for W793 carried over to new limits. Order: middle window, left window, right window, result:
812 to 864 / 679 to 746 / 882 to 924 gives 0.5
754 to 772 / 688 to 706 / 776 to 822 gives 7.6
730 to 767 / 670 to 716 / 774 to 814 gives 6.4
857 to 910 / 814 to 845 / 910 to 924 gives 0.0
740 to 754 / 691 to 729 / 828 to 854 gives 1.4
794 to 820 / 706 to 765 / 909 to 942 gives -1.7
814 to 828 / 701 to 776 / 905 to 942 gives -1.2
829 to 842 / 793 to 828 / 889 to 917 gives 0.2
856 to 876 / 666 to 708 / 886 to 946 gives 0.4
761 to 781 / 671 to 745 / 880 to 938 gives 7.8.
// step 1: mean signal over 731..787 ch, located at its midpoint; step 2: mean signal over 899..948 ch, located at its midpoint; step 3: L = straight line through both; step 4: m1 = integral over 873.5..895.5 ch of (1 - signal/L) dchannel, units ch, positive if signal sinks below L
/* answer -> -1.2 ch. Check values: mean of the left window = 298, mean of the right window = 377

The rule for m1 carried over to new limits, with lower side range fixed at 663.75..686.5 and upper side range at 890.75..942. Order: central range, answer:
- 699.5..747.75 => 1.8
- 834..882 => 1.0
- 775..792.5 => 2.4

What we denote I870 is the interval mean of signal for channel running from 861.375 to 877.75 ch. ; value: 375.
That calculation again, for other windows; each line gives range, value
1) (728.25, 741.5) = 382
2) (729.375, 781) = 295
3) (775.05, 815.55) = 361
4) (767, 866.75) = 357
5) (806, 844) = 377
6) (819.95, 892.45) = 375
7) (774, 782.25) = 299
